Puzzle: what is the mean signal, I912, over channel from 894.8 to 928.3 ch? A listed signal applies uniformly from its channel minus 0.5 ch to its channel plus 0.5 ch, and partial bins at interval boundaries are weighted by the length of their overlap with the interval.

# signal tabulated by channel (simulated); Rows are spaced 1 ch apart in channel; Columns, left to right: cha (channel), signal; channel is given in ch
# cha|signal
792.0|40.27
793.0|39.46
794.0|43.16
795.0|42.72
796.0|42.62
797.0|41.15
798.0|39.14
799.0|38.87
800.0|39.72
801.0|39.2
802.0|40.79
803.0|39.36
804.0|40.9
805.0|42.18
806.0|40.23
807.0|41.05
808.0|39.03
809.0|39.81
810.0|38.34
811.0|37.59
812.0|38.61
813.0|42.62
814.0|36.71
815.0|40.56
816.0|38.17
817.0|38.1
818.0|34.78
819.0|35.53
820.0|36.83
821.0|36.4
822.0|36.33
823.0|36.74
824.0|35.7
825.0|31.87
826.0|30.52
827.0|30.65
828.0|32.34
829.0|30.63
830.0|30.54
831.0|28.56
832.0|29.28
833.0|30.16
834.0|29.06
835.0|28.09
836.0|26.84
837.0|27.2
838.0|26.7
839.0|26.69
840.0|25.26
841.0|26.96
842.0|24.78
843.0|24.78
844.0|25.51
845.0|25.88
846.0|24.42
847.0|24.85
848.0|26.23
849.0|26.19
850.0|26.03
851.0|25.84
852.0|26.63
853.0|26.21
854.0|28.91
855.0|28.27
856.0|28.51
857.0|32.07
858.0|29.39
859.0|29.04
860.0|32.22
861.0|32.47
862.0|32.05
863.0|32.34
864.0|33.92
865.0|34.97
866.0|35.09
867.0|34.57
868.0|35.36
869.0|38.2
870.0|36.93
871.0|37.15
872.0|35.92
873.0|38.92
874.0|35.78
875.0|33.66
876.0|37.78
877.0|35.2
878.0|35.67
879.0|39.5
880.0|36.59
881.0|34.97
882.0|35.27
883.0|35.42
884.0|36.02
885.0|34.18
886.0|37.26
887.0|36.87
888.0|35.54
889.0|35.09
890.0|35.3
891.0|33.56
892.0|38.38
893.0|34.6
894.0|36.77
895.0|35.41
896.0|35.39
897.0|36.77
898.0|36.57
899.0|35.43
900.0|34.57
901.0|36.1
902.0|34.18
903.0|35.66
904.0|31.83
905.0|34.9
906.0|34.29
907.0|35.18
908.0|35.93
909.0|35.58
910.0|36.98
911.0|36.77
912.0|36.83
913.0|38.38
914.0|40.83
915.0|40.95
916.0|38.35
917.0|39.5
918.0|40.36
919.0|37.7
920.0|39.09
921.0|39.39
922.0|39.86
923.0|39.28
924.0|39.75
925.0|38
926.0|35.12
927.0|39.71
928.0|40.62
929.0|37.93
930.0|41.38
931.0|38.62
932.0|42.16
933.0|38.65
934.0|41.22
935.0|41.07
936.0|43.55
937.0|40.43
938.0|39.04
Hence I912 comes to 37.2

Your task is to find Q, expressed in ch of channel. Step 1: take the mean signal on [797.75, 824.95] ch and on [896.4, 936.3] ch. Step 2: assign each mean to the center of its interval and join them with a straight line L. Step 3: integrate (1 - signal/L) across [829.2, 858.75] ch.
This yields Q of 8.5 ch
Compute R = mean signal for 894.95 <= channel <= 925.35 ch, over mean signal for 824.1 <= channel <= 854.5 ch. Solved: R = 1.34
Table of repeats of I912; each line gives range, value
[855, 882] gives 34.4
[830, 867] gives 28.5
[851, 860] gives 28.7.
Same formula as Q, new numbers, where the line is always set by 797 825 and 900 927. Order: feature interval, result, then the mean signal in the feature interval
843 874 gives 5.9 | 30.8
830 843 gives 3.7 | 27.5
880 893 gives 0.7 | 35.7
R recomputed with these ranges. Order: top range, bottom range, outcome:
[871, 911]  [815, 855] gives 1.20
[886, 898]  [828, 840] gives 1.26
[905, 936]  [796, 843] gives 1.11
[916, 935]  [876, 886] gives 1.09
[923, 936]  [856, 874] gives 1.17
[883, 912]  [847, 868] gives 1.18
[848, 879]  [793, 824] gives 0.83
